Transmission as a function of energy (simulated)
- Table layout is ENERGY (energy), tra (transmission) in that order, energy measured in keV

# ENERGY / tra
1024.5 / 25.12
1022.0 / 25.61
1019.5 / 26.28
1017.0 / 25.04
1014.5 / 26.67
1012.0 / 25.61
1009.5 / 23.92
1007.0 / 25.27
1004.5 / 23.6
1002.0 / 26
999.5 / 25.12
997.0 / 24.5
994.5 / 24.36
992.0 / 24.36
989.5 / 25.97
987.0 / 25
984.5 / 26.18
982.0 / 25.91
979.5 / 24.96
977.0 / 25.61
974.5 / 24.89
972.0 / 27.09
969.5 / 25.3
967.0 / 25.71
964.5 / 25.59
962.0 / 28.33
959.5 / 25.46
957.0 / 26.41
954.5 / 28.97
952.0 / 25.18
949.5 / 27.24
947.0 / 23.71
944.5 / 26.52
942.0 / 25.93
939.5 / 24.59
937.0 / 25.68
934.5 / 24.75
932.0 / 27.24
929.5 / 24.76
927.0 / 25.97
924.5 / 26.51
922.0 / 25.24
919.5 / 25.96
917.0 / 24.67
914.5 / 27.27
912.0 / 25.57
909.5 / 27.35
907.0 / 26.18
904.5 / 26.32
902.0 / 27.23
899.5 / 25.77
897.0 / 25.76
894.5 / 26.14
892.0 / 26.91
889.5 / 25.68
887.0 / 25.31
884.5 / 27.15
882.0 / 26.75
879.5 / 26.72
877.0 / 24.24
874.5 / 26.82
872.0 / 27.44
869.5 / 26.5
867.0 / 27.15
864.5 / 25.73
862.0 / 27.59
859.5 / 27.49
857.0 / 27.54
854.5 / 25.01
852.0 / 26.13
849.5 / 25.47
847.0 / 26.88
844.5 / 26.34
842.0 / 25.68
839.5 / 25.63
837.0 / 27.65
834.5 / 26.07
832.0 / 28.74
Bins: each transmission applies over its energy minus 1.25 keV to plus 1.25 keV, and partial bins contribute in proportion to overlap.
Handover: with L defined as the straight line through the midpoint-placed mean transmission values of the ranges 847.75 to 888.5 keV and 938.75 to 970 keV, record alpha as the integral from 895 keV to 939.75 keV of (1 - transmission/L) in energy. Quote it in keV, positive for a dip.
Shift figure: 0.5 keV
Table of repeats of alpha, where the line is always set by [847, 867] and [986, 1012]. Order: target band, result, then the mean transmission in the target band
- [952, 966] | -0.8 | 26.8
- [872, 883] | 0.0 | 26.3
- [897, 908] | -0.1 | 26.3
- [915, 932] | 0.0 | 25.7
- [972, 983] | -0.2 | 25.5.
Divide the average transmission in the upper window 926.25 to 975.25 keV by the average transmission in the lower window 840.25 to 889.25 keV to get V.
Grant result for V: 0.98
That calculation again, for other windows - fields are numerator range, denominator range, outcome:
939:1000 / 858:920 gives 0.97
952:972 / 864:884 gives 1.00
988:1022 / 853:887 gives 0.95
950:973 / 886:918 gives 1.01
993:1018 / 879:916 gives 0.95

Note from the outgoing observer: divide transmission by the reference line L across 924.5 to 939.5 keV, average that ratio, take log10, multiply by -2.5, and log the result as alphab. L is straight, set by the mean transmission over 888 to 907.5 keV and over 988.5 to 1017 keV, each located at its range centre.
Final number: 0.008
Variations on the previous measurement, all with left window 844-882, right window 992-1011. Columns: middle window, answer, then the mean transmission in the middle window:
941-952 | -0.02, 25.8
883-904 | -0.01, 26.3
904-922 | -0.01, 26.1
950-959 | -0.06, 26.8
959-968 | -0.05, 26.4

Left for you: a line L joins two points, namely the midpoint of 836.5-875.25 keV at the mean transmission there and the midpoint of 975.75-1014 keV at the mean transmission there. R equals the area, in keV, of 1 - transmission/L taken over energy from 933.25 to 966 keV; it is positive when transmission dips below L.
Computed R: -0.57 keV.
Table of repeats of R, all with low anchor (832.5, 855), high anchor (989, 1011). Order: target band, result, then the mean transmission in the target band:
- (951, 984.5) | -1.4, 26.1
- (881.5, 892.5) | -0.2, 26.3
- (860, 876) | -0.5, 26.9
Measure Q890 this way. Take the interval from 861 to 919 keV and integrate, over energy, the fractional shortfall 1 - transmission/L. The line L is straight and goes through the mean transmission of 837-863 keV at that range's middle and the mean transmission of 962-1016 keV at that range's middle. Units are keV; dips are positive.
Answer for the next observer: -0.5 keV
